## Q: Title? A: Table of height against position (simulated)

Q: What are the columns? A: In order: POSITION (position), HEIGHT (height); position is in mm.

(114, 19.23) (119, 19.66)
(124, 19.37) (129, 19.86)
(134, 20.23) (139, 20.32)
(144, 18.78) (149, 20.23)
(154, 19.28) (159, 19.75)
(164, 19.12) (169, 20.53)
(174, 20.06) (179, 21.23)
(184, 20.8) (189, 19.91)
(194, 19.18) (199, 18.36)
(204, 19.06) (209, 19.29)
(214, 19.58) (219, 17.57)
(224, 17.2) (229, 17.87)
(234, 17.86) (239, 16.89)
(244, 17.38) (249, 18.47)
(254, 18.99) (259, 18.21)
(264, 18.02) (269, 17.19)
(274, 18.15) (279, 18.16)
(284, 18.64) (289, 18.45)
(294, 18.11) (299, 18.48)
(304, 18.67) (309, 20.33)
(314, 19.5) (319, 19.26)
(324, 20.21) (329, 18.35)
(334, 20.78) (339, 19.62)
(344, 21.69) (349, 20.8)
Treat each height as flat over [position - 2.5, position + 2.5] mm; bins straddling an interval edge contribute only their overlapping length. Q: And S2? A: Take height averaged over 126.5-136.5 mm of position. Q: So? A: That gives 20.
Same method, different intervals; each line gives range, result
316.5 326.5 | 19.7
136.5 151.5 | 19.8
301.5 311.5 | 19.5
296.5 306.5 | 18.6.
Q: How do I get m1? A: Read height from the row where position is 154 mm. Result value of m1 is 19.28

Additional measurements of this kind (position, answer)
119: 19.66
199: 18.36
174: 20.06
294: 18.11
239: 16.89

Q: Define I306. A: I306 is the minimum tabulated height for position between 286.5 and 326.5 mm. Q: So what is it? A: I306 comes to 18.11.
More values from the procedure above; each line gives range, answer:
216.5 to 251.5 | 16.89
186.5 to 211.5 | 18.36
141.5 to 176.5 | 18.78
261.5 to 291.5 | 17.19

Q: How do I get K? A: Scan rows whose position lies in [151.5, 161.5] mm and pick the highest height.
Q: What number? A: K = 19.75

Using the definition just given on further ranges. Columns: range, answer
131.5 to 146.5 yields 20.32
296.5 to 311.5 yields 20.33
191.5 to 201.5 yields 19.18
